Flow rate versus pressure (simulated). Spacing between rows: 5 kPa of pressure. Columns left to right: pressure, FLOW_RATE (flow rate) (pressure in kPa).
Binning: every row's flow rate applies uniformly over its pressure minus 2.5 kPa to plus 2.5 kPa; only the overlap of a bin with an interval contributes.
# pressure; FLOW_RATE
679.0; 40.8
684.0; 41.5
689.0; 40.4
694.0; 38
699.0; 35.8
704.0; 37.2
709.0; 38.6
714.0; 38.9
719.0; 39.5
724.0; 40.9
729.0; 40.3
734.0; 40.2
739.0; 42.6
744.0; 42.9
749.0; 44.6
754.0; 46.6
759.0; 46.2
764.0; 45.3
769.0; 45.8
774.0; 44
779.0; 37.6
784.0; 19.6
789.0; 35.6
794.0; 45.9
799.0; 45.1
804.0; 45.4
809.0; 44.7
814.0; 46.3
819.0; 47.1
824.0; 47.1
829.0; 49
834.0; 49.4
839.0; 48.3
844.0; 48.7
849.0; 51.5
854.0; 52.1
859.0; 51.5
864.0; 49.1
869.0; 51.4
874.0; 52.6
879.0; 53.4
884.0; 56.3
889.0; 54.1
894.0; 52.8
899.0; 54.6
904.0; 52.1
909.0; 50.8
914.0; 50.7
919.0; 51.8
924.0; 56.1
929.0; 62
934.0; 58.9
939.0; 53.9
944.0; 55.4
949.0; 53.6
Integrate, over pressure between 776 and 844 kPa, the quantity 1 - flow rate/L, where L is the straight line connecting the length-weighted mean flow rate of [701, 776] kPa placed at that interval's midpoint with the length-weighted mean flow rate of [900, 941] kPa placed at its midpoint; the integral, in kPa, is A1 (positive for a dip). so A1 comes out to 5.5 kPa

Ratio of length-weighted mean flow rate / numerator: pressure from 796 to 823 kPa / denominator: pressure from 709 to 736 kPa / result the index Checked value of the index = 1.15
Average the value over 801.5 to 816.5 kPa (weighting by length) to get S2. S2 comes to 45.5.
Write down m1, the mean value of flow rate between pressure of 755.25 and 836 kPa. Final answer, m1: 43.4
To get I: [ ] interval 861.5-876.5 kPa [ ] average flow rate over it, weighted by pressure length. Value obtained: 51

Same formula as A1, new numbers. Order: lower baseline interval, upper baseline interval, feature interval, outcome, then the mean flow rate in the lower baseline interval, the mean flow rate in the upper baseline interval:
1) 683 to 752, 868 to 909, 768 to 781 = 0.6 kPa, 40.1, 53.3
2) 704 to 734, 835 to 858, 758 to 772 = -0.8 kPa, 39.5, 50.2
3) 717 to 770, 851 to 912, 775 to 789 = 4.4 kPa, 43.1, 52.5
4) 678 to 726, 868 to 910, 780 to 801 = 4.3 kPa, 39.1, 53.3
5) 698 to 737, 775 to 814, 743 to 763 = -3.0 kPa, 39.1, 39.8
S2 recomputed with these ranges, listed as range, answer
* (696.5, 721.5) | 38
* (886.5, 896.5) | 53.5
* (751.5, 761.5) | 46.4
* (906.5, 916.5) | 50.8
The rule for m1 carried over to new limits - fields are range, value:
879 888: 55.1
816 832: 47.7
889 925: 52.7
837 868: 50.3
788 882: 48.4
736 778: 44.4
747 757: 45.7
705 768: 42.2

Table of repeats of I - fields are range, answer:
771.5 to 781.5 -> 40.8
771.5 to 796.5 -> 36.5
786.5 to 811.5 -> 43.3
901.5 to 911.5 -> 51.5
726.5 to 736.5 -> 40.2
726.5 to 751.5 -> 42.1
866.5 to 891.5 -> 53.6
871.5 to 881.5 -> 53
